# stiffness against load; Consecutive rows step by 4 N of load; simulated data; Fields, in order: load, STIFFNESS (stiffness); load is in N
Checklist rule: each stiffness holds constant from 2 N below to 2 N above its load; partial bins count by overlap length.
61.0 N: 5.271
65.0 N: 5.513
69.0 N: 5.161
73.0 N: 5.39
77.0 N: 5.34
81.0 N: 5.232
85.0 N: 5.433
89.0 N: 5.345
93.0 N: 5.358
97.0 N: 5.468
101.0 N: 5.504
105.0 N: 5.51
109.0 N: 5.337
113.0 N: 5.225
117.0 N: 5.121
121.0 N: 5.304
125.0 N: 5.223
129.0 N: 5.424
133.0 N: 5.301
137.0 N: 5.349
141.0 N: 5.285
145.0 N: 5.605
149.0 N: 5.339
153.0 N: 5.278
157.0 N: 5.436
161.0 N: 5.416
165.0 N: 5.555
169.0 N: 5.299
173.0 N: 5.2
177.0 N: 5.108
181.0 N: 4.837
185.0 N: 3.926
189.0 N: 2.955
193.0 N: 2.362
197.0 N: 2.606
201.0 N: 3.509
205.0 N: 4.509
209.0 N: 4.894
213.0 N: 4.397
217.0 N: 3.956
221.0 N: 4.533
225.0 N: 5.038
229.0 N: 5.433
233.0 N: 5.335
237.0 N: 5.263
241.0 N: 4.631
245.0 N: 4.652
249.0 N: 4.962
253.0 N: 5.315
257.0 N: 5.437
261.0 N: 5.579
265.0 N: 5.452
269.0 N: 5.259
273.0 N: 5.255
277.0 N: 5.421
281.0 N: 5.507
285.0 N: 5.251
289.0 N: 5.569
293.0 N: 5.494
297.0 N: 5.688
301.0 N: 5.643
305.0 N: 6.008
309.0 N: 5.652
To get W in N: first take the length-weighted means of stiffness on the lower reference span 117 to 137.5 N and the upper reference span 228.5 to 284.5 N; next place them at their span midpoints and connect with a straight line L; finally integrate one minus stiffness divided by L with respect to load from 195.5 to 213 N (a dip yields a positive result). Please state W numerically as 4.29 N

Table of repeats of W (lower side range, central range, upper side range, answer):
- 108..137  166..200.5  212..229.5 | 5.9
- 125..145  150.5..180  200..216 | -2.2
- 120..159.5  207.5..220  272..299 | 2.3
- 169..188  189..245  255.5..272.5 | 8.3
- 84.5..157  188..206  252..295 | 7.5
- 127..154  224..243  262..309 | 1.1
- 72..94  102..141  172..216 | -3.5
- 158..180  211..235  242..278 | 2.2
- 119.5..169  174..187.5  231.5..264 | 1.8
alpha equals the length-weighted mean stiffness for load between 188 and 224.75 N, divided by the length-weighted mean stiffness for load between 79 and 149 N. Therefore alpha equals 0.72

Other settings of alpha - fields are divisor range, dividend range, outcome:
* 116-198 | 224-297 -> 1.08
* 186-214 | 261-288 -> 1.50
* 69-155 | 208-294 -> 0.96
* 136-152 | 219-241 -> 0.94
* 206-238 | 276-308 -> 1.15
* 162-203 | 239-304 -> 1.28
